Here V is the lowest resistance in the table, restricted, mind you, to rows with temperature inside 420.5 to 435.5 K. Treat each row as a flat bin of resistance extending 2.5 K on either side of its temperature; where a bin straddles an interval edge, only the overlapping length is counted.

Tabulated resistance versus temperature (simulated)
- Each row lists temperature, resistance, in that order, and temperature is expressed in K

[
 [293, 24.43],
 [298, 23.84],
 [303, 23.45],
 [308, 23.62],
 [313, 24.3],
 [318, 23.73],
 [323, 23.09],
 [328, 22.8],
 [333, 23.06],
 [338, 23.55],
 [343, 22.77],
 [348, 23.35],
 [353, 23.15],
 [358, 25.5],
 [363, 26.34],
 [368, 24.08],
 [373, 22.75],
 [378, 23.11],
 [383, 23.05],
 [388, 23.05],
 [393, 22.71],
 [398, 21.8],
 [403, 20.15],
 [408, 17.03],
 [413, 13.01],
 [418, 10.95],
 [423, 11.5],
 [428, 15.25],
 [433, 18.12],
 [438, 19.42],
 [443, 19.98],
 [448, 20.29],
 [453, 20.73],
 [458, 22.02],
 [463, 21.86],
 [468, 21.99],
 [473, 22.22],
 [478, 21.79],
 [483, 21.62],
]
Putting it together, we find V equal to 11.5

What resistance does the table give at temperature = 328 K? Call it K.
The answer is 22.8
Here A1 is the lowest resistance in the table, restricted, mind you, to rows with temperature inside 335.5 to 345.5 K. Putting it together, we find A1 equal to 22.77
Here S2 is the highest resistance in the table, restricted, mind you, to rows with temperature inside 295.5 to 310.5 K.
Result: 23.84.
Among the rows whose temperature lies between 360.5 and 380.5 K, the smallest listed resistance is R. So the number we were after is 22.75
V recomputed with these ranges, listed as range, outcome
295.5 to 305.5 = 23.45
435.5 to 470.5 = 19.42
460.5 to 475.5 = 21.86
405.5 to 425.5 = 10.95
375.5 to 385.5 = 23.05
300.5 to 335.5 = 22.8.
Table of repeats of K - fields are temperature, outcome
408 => 17.03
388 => 23.05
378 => 23.11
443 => 19.98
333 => 23.06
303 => 23.45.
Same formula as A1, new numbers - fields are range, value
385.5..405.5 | 20.15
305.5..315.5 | 23.62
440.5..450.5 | 19.98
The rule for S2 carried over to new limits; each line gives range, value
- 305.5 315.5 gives 24.3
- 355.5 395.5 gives 26.34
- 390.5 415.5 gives 22.71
